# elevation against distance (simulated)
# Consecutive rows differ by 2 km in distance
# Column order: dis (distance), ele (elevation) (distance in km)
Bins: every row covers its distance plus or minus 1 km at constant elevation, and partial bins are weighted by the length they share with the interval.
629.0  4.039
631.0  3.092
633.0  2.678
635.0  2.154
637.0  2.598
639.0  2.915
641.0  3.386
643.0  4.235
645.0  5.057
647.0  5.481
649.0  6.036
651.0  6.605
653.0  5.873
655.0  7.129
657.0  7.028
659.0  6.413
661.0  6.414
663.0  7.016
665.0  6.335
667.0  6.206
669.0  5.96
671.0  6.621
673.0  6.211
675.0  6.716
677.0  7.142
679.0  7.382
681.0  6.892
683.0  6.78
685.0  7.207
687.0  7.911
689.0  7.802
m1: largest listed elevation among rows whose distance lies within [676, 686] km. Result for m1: 7.382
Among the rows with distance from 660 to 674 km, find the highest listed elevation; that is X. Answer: 7.016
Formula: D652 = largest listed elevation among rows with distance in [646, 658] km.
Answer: 7.129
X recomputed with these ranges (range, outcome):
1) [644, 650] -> 6.036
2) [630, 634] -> 3.092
